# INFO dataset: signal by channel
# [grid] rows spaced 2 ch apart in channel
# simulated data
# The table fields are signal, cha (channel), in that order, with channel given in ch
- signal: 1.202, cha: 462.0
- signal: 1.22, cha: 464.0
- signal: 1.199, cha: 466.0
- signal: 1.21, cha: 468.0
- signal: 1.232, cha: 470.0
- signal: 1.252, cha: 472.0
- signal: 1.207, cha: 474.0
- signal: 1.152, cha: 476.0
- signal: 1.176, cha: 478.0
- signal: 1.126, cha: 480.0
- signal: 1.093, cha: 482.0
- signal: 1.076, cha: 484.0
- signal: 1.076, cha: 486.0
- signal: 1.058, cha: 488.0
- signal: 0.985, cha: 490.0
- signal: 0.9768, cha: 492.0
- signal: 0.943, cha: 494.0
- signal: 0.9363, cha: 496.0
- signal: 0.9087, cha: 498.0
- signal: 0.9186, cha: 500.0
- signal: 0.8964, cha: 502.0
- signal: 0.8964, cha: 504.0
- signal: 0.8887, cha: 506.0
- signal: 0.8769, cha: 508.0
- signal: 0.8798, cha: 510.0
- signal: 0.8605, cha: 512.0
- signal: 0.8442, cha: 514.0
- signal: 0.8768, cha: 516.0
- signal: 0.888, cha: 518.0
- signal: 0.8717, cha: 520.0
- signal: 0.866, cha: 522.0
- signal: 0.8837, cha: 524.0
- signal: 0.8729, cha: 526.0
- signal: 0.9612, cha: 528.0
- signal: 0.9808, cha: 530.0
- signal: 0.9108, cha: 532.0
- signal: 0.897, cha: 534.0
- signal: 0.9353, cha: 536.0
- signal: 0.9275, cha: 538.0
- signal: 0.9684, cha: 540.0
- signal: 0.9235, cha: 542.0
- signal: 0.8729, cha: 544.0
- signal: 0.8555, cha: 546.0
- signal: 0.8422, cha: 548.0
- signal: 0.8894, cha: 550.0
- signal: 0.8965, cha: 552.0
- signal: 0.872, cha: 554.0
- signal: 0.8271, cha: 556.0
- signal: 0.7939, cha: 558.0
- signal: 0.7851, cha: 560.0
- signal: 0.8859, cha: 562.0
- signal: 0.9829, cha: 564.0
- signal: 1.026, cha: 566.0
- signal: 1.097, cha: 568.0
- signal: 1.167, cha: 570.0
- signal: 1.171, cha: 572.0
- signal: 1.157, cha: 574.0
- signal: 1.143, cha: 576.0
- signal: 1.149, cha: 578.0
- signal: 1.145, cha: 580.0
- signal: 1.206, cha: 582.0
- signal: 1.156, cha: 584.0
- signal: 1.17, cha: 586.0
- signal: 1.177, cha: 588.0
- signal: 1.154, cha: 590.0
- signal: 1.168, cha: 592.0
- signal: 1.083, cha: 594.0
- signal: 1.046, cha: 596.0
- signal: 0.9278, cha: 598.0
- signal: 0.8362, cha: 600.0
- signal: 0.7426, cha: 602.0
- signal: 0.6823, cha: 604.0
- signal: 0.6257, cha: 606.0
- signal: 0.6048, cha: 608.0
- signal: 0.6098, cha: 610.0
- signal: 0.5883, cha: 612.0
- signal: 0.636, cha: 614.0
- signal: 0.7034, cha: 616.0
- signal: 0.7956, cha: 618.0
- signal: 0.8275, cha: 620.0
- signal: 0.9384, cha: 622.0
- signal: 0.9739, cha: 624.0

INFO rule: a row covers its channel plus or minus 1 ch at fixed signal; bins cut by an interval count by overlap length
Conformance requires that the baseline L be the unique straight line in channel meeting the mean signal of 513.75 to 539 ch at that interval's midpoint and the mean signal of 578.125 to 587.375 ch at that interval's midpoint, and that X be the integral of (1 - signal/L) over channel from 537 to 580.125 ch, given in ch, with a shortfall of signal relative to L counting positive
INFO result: 3.6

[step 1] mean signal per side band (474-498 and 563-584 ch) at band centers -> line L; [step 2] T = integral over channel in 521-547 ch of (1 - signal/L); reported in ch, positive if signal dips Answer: 4.3 ch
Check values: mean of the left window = 1.05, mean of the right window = 1.13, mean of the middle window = 0.912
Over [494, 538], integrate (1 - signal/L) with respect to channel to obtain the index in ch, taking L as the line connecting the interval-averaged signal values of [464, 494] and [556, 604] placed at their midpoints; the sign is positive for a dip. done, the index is 7.8 ch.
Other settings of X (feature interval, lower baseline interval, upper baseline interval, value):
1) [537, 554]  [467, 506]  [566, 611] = 2.2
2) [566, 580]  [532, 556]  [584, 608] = -3.1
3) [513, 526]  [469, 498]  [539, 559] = 1.3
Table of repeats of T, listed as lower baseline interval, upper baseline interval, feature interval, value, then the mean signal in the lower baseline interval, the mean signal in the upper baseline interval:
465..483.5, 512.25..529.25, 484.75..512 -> 2.3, 1.18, 0.884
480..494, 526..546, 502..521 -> 2.1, 1.04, 0.924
